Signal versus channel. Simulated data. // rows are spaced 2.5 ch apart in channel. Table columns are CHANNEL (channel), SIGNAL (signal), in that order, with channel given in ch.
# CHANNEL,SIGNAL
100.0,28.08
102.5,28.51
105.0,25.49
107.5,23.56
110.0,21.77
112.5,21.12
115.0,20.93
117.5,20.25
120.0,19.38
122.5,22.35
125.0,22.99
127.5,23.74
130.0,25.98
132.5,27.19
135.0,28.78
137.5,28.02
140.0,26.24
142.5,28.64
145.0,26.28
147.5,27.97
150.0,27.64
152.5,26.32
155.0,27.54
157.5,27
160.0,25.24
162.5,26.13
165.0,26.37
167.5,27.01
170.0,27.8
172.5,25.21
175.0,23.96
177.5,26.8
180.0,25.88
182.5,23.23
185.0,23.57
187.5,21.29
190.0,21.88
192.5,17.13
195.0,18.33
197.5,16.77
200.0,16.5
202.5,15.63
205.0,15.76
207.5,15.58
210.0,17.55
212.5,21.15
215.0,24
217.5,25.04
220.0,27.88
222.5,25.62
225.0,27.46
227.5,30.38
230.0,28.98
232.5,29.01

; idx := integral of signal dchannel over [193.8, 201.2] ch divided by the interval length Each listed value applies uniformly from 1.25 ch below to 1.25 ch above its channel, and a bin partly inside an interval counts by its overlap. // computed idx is 17.2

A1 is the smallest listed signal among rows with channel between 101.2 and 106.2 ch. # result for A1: 25.49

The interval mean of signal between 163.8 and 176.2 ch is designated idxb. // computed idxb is 26.1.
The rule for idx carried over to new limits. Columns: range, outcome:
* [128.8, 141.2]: 27.3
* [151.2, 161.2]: 26.5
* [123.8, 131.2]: 24.2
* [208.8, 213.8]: 19.4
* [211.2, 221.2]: 24.5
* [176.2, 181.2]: 26.3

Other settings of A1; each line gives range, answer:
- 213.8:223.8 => 24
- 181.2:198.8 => 16.77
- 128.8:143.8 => 25.98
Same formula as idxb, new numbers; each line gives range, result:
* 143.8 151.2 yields 27.3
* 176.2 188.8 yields 24.1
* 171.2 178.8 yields 25.3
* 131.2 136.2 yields 28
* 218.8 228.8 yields 27.8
